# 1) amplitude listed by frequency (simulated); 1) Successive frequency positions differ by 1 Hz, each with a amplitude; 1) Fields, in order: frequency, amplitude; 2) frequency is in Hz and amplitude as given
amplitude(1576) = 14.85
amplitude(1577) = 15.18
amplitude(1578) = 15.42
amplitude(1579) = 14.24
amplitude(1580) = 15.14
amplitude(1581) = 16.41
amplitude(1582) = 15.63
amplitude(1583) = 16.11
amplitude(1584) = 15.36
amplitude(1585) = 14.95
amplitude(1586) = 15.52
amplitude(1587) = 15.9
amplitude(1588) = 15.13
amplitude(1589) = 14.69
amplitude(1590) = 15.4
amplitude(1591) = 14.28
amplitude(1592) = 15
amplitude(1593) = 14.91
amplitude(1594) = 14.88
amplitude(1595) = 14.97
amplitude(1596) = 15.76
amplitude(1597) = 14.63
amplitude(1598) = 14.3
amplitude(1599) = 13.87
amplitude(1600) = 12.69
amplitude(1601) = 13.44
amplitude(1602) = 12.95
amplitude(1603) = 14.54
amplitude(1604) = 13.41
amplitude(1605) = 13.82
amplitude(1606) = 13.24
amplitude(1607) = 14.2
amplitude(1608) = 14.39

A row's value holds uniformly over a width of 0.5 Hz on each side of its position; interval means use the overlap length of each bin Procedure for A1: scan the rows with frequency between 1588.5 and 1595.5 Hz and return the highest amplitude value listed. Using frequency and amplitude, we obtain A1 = 15.4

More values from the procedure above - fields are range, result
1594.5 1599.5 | 15.76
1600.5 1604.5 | 14.54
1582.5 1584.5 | 16.11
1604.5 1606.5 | 13.82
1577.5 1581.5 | 16.41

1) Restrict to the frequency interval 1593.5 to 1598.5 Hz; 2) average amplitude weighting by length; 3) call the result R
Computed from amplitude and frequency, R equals 14.9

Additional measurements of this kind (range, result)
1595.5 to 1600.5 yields 14.2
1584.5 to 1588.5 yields 15.4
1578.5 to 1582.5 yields 15.4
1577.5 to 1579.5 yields 14.8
